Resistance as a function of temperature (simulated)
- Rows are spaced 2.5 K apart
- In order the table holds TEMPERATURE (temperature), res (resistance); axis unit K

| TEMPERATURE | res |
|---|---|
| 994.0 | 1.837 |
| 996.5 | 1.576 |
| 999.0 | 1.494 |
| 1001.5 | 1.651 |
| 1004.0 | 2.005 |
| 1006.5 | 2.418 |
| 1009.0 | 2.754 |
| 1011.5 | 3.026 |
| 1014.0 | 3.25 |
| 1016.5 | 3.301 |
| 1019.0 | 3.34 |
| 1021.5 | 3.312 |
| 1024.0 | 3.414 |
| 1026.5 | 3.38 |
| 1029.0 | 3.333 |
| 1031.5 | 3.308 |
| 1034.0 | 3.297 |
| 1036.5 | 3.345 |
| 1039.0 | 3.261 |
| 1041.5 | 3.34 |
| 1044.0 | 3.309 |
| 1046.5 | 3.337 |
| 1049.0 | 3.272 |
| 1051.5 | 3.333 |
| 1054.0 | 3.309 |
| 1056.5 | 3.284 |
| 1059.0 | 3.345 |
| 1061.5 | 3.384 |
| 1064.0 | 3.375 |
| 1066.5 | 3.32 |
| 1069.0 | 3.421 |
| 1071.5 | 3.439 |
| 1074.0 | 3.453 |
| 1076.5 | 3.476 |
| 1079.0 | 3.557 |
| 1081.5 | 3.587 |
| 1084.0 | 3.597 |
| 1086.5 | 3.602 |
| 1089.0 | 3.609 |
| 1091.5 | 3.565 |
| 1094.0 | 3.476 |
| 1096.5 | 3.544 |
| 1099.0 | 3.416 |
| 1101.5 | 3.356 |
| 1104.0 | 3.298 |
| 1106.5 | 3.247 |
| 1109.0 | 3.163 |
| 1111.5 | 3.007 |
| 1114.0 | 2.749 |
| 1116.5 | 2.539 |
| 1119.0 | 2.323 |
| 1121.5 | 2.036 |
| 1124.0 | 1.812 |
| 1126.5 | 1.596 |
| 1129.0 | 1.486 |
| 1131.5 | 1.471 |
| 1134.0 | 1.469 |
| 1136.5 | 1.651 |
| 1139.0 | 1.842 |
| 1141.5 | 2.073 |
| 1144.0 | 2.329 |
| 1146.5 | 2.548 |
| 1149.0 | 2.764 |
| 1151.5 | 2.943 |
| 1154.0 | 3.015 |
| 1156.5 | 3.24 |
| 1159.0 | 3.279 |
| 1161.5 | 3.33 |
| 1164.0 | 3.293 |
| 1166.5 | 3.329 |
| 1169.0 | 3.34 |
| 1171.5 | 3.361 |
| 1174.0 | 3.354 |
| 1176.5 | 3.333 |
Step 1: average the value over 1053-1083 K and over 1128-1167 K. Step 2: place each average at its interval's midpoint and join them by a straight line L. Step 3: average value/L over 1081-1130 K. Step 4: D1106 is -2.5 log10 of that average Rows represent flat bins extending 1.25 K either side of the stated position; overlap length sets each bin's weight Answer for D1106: 0.022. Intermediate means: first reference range 3.41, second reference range 2.49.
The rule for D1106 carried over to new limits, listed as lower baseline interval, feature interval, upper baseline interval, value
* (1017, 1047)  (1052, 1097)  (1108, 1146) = -0.24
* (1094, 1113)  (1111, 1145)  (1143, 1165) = 0.49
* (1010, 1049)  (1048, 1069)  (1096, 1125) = -0.06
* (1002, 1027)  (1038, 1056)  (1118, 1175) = -0.16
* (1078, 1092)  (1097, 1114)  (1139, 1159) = 0.03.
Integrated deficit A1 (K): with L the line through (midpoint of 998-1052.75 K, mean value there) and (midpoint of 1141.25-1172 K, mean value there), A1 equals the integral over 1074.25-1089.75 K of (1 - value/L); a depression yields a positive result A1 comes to -2.78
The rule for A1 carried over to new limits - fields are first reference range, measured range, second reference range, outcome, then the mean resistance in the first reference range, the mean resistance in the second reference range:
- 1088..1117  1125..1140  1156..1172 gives 7.8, 3.26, 3.31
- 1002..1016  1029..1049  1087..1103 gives -2.4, 2.67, 3.5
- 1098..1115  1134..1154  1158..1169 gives 5.9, 3.18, 3.31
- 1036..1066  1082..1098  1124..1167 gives -3.3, 3.32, 2.42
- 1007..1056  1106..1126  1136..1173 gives 2.9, 3.26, 2.85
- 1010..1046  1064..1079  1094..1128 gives -2.0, 3.3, 2.79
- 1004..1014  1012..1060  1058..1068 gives -4.6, 2.71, 3.36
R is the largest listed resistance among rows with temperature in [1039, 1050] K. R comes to 3.34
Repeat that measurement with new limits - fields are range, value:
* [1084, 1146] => 3.609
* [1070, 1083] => 3.587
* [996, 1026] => 3.414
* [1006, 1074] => 3.453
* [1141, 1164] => 3.33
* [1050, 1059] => 3.345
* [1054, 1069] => 3.421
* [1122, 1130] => 1.812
